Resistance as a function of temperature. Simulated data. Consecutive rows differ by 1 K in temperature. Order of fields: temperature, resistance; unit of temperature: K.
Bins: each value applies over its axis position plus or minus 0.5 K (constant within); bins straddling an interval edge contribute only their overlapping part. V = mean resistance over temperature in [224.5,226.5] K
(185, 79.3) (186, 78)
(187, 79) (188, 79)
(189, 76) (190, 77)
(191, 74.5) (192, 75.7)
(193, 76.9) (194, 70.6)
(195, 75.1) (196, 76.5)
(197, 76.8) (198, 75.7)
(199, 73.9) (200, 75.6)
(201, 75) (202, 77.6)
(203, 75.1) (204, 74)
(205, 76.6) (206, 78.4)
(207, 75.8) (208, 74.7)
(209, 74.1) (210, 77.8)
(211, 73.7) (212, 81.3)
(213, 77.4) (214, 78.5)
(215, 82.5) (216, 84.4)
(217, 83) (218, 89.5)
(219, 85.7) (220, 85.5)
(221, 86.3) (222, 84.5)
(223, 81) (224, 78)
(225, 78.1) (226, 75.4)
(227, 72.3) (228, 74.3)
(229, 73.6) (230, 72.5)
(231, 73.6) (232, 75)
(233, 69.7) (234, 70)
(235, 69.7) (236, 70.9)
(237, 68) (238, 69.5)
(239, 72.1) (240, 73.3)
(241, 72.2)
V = 76.8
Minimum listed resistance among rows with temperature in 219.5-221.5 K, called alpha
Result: 85.5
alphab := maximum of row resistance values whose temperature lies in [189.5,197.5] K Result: 77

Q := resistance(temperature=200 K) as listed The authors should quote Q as 75.6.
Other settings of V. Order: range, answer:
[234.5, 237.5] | 69.5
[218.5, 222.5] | 85.5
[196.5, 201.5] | 75.4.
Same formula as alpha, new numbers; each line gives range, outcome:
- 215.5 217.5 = 83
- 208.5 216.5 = 73.7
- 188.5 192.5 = 74.5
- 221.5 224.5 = 78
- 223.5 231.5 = 72.3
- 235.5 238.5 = 68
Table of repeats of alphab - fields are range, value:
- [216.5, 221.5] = 89.5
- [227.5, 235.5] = 75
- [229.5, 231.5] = 73.6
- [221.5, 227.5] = 84.5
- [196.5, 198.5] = 76.8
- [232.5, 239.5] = 72.1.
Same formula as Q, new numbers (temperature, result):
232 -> 75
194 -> 70.6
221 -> 86.3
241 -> 72.2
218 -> 89.5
